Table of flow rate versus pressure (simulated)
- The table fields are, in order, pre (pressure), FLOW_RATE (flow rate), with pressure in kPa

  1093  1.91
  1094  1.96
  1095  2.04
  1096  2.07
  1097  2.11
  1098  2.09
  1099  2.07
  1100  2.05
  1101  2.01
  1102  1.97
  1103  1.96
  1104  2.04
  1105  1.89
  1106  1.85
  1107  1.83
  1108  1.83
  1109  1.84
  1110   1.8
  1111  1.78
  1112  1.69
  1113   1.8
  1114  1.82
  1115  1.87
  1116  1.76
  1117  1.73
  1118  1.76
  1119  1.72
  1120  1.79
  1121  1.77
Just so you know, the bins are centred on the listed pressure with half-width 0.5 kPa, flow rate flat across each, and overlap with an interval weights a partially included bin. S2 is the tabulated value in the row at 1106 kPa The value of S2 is 1.85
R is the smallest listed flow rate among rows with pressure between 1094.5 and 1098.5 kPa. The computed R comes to 2.04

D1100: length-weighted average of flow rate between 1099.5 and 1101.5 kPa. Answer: 2.03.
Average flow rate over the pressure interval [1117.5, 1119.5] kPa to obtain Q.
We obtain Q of 1.74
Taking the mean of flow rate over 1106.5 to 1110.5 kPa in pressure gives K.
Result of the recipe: 1.83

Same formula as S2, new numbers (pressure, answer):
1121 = 1.77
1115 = 1.87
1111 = 1.78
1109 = 1.84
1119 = 1.72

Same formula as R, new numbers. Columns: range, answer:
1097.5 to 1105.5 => 1.89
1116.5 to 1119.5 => 1.72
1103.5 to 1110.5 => 1.8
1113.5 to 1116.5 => 1.76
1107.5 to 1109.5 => 1.83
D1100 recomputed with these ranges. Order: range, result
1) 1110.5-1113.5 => 1.76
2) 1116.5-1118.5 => 1.75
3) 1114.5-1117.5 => 1.79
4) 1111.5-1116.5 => 1.79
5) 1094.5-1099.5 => 2.08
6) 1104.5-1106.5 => 1.87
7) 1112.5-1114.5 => 1.81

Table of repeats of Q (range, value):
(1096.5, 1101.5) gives 2.07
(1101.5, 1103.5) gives 1.96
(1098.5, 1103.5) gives 2.01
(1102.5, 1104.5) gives 2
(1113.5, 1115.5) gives 1.85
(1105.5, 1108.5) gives 1.84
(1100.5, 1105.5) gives 1.97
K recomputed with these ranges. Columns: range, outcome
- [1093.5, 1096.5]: 2.02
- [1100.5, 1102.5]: 1.99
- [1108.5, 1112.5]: 1.78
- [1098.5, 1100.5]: 2.06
